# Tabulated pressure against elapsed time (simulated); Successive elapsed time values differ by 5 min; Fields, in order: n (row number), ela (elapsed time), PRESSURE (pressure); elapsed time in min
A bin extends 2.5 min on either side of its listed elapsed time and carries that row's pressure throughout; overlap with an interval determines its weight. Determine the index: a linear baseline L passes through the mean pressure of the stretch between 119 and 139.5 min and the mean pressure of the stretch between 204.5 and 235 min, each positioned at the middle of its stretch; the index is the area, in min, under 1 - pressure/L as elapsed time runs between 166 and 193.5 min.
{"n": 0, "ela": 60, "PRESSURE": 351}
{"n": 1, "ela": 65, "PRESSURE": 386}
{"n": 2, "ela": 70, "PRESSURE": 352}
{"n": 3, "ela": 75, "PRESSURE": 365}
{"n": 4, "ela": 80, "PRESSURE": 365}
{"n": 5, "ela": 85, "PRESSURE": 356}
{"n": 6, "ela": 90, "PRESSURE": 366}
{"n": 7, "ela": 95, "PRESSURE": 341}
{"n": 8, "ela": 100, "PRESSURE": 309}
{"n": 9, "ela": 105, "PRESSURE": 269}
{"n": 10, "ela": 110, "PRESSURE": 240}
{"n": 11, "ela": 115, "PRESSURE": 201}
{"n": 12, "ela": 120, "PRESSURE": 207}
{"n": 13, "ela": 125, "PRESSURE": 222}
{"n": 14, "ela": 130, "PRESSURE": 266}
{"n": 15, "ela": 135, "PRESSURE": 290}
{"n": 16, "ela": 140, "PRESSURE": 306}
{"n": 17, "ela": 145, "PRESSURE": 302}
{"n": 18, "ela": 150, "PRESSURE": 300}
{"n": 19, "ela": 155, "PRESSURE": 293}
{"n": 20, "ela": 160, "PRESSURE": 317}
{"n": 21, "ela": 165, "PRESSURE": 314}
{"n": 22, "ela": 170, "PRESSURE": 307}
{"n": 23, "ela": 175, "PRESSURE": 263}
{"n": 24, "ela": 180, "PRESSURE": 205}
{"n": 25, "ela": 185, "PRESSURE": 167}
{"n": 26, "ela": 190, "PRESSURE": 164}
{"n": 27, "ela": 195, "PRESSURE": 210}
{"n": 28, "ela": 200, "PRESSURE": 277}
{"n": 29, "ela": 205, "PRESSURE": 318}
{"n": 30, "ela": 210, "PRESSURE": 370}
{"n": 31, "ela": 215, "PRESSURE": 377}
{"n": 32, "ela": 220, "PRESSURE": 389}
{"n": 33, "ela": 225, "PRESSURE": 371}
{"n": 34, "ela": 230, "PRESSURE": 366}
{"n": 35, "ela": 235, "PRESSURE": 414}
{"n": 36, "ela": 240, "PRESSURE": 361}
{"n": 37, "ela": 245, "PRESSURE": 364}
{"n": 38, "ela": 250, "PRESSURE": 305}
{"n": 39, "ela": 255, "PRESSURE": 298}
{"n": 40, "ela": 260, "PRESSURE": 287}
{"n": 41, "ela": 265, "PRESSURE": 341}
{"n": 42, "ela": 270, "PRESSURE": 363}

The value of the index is 7.9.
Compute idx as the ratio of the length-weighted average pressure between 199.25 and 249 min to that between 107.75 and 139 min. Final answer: 1.50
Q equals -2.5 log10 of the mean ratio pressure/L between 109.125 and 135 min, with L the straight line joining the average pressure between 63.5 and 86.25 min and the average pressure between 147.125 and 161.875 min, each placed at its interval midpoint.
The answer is 0.37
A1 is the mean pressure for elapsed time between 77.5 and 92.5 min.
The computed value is 362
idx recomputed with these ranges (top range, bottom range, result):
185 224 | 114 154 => 1.11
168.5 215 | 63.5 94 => 0.71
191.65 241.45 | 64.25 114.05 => 1.04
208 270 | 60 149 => 1.16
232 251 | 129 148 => 1.25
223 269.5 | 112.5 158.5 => 1.30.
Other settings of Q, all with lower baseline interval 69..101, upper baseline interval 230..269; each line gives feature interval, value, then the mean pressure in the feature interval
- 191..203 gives 0.409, 237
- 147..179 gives 0.178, 295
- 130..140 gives 0.209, 288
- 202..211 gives 0.026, 336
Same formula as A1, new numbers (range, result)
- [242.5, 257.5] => 322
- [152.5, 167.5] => 308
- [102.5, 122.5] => 229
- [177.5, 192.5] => 179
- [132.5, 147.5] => 299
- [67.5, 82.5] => 361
